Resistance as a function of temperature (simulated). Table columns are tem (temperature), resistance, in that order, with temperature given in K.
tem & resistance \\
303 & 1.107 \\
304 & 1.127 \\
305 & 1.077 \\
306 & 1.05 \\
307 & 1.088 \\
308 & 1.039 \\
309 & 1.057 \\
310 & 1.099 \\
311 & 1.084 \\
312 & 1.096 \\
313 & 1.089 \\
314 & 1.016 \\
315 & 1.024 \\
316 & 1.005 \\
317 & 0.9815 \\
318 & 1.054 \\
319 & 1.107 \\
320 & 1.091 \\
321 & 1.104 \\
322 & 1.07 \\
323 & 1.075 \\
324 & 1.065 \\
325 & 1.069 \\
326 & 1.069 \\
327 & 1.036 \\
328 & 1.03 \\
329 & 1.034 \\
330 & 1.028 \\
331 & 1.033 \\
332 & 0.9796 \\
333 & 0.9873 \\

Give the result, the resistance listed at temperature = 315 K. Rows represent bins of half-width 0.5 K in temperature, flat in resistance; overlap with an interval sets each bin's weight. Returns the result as 1.024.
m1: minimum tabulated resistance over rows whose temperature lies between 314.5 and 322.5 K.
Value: 0.9815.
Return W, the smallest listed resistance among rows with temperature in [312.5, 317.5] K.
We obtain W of 0.9815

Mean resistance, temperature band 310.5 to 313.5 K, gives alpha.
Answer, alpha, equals 1.09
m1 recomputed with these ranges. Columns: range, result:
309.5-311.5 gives 1.084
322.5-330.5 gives 1.028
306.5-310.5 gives 1.039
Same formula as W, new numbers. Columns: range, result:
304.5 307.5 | 1.05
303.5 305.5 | 1.077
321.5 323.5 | 1.07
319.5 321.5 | 1.091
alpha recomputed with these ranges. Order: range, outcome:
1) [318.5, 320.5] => 1.1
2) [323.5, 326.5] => 1.07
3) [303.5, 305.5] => 1.1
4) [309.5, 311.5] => 1.09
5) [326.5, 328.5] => 1.03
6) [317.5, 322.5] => 1.09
